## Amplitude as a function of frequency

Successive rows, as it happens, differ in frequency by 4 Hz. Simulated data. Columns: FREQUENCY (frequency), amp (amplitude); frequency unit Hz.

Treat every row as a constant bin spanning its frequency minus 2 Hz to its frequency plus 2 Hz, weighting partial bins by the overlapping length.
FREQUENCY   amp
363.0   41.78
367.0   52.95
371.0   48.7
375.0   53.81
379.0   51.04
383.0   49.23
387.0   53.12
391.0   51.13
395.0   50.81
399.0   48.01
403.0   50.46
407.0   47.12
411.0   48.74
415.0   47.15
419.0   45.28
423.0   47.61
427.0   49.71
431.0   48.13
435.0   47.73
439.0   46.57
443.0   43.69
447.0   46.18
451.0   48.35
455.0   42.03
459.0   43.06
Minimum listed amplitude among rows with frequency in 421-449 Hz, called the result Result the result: 43.69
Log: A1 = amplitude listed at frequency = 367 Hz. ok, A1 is 52.95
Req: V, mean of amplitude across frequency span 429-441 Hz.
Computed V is 47.5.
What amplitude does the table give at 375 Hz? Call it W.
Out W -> 53.81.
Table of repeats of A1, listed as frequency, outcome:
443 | 43.69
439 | 46.57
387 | 53.12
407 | 47.12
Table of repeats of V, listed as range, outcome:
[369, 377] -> 51.3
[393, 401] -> 49.4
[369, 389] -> 51.2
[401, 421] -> 47.8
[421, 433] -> 48.5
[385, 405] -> 50.7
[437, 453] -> 46.2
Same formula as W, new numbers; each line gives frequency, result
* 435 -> 47.73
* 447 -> 46.18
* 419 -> 45.28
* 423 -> 47.61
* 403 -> 50.46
